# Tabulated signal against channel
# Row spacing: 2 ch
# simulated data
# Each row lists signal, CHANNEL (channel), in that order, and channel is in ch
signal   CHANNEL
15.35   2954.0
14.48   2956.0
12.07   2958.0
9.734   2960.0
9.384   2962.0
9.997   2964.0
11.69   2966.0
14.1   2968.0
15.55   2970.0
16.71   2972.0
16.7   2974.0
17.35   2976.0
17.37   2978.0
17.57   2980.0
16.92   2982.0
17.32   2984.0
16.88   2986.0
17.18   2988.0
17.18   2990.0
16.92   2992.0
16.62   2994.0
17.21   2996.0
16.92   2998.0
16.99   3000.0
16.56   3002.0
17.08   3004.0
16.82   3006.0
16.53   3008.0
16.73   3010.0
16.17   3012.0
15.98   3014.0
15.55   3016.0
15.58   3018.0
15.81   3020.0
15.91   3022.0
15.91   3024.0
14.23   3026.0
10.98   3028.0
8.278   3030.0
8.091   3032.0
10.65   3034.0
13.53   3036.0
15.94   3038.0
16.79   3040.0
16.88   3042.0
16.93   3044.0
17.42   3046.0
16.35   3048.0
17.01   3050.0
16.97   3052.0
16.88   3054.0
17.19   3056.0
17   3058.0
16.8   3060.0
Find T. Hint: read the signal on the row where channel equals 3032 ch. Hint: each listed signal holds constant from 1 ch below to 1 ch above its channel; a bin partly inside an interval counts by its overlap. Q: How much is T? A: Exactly 8.091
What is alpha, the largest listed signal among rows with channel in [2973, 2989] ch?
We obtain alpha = 17.57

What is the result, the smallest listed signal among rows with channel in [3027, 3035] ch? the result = 8.091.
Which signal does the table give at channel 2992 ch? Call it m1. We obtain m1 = 16.92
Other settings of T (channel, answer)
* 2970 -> 15.55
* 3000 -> 16.99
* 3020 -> 15.81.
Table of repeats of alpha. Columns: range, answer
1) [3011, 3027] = 16.17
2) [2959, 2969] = 14.1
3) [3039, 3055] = 17.42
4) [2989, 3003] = 17.21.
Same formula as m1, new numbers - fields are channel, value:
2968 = 14.1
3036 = 13.53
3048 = 16.35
